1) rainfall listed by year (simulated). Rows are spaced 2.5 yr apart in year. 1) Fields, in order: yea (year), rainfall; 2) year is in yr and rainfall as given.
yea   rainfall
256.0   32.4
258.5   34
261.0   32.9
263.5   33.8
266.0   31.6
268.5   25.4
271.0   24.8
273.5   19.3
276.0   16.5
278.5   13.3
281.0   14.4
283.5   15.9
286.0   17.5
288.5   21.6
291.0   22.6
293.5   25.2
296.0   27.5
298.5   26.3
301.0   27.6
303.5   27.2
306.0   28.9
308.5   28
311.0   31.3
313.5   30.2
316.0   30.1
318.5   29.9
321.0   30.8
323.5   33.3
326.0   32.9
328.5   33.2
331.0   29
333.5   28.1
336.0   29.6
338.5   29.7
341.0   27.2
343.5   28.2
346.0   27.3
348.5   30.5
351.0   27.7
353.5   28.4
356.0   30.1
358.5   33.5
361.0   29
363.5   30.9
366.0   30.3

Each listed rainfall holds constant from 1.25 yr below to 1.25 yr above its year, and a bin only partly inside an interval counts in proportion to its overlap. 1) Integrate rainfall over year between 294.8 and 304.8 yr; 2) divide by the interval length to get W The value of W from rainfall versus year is 27.2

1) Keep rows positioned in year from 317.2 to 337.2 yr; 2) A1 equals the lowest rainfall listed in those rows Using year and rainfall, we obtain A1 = 28.1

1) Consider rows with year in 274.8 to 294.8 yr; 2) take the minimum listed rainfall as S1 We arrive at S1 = 13.3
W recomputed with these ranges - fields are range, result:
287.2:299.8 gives 24.6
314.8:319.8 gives 30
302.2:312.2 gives 28.8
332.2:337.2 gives 28.8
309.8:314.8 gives 30.7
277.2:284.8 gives 14.6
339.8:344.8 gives 27.7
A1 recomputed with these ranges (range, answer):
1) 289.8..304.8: 22.6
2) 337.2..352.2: 27.2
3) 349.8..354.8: 27.7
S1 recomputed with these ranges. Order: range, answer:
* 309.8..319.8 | 29.9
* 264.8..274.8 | 19.3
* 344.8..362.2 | 27.3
